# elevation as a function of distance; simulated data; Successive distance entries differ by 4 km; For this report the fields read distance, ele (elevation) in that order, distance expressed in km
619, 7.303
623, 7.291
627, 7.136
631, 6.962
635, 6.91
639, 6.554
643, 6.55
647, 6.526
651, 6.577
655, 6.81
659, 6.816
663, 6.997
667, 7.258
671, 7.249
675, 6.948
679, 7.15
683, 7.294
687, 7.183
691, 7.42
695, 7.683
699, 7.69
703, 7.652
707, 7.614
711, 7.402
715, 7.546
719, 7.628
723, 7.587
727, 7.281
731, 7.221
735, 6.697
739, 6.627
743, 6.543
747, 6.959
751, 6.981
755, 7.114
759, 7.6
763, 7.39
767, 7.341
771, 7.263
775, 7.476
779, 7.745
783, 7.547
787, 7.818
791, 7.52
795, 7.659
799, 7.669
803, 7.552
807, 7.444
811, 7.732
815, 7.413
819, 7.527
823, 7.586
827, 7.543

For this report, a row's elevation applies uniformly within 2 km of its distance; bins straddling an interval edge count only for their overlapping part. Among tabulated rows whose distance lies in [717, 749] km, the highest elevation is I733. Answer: 7.628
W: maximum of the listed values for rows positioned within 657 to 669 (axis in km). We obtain 7.258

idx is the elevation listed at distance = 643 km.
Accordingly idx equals 6.55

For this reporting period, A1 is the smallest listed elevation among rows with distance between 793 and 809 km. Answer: 7.444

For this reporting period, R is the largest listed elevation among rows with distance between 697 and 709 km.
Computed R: 7.69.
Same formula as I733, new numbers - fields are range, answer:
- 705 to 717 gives 7.614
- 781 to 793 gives 7.818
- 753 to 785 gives 7.745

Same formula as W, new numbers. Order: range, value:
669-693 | 7.42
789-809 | 7.669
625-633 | 7.136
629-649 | 6.962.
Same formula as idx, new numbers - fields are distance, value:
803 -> 7.552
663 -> 6.997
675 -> 6.948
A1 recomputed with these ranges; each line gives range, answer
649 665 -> 6.577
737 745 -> 6.543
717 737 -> 6.697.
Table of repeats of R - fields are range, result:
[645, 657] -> 6.81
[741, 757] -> 7.114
